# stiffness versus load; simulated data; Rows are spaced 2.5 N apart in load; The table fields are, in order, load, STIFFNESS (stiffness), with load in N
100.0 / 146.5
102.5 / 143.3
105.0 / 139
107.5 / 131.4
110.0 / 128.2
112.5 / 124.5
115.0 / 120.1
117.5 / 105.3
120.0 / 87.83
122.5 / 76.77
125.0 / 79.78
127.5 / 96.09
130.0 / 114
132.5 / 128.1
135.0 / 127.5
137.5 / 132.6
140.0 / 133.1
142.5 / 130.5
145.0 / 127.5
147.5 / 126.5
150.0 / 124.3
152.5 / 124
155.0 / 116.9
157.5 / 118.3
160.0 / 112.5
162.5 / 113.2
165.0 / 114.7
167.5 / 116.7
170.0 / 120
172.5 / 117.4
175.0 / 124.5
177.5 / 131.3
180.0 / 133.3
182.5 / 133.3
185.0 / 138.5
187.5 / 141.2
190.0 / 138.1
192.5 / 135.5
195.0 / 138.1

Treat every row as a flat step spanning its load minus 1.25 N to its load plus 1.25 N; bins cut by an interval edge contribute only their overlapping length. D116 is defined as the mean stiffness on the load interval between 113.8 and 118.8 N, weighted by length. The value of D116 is 112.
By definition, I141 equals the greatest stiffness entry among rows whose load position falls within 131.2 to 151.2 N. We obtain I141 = 133.1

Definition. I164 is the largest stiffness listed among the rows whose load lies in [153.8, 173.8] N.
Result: 120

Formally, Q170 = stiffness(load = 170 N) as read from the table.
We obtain 120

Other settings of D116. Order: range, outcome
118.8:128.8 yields 85.2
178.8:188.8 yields 137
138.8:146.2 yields 130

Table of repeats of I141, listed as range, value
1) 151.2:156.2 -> 124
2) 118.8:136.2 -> 128.1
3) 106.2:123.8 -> 131.4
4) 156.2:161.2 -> 118.3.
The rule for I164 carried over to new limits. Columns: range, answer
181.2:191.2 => 141.2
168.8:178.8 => 131.3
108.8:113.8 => 128.2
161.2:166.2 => 114.7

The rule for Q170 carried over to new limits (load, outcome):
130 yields 114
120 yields 87.83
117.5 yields 105.3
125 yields 79.78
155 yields 116.9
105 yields 139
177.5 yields 131.3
